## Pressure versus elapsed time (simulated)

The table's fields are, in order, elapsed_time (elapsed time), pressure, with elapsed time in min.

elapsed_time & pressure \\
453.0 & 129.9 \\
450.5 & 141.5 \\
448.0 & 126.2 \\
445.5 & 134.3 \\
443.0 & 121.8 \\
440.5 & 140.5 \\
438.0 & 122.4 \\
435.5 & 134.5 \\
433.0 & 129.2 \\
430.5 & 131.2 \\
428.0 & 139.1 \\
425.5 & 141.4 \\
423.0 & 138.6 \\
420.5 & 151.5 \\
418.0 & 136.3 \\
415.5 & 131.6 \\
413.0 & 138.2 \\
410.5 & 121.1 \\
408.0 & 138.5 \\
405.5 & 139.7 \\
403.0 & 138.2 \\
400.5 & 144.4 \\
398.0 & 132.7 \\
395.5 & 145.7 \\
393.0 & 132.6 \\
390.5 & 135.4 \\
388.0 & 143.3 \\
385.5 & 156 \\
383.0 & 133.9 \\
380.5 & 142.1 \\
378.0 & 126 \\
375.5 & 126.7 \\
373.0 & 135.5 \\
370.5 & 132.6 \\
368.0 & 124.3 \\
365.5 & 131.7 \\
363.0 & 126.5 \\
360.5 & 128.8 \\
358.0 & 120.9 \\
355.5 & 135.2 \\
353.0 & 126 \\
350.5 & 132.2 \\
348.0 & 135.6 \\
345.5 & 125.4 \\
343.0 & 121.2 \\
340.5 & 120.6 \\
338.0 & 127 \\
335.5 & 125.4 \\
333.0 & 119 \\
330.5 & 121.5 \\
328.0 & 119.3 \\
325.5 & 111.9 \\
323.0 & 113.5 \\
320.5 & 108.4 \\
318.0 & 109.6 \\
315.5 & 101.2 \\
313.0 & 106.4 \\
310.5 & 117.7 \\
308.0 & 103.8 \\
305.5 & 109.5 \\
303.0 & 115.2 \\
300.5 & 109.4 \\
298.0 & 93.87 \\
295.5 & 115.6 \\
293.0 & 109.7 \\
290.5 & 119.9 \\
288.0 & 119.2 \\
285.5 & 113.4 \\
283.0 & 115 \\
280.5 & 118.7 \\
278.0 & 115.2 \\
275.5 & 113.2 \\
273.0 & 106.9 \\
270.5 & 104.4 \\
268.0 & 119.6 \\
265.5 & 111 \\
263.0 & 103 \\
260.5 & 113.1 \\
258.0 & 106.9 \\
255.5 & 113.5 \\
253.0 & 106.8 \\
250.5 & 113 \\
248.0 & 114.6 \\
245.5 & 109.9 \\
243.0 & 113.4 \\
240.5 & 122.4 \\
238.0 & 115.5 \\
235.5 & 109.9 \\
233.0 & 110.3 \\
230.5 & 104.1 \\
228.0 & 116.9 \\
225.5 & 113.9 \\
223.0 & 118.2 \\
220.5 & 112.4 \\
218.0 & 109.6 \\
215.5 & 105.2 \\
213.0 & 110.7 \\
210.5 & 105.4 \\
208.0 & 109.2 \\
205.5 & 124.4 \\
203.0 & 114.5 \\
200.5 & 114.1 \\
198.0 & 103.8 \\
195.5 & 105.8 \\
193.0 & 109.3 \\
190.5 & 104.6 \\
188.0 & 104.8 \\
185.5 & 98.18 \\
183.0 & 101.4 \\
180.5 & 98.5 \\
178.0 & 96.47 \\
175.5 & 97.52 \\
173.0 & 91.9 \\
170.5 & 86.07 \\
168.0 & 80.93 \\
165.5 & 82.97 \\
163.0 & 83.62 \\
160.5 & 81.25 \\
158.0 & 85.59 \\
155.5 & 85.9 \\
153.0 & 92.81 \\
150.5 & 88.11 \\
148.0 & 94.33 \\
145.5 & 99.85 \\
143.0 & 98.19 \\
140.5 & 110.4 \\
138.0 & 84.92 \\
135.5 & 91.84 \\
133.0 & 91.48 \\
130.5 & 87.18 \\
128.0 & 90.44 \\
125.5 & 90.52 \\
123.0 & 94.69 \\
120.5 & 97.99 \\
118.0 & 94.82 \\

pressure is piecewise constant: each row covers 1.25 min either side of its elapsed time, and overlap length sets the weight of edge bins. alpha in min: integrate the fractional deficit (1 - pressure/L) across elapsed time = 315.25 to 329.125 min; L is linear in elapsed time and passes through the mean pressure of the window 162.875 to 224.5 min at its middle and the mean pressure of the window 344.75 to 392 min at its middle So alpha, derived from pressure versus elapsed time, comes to 1.51 min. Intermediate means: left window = 103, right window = 133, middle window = 111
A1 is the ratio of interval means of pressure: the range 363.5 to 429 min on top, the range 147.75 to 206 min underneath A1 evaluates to 1.41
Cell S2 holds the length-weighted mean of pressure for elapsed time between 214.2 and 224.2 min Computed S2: 111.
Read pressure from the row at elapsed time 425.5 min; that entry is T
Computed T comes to 141.4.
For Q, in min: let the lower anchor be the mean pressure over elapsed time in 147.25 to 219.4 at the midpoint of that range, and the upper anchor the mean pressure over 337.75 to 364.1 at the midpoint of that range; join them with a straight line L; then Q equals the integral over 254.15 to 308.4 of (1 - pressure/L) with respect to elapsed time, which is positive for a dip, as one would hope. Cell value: 1.8 min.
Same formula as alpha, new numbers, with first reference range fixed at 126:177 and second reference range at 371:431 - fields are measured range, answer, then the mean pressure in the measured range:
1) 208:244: -2.58 min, 112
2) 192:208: -1.98 min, 112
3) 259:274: 0.32 min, 110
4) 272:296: 0.13 min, 115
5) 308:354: 2.16 min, 119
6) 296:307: 1.04 min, 108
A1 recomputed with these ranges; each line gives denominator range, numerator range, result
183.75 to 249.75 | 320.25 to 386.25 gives 1.15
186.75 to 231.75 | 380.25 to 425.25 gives 1.26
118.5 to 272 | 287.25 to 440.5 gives 1.24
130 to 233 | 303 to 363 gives 1.19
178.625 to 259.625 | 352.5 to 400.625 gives 1.22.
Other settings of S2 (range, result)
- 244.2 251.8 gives 112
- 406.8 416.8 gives 132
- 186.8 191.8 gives 105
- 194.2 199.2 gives 105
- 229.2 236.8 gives 108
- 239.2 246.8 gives 115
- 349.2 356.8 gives 131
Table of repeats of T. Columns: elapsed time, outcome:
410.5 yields 121.1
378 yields 126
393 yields 132.6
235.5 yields 109.9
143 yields 98.19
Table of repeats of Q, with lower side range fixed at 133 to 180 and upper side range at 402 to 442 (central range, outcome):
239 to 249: -0.9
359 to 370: -0.2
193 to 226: -3.8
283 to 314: 0.9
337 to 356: -0.7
